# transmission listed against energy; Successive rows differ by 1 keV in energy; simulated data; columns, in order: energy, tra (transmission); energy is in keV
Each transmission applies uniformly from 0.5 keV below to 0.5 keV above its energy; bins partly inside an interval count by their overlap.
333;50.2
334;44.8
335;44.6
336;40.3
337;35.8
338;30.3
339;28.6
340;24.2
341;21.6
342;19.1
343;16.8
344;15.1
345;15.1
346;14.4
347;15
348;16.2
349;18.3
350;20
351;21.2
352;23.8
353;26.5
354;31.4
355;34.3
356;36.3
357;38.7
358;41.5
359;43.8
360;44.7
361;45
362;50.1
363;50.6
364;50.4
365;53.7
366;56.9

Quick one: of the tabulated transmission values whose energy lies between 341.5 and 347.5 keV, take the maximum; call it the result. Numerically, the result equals 19.1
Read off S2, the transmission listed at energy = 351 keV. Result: 21.2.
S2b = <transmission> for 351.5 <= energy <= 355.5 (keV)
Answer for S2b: 29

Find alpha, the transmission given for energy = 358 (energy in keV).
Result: 41.5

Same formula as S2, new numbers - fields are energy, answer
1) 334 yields 44.8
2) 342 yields 19.1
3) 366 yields 56.9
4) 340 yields 24.2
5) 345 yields 15.1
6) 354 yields 31.4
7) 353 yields 26.5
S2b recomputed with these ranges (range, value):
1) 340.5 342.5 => 20.4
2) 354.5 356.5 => 35.3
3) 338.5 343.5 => 22.1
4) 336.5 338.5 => 33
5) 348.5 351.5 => 19.8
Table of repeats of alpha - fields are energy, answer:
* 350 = 20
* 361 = 45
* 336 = 40.3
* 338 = 30.3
